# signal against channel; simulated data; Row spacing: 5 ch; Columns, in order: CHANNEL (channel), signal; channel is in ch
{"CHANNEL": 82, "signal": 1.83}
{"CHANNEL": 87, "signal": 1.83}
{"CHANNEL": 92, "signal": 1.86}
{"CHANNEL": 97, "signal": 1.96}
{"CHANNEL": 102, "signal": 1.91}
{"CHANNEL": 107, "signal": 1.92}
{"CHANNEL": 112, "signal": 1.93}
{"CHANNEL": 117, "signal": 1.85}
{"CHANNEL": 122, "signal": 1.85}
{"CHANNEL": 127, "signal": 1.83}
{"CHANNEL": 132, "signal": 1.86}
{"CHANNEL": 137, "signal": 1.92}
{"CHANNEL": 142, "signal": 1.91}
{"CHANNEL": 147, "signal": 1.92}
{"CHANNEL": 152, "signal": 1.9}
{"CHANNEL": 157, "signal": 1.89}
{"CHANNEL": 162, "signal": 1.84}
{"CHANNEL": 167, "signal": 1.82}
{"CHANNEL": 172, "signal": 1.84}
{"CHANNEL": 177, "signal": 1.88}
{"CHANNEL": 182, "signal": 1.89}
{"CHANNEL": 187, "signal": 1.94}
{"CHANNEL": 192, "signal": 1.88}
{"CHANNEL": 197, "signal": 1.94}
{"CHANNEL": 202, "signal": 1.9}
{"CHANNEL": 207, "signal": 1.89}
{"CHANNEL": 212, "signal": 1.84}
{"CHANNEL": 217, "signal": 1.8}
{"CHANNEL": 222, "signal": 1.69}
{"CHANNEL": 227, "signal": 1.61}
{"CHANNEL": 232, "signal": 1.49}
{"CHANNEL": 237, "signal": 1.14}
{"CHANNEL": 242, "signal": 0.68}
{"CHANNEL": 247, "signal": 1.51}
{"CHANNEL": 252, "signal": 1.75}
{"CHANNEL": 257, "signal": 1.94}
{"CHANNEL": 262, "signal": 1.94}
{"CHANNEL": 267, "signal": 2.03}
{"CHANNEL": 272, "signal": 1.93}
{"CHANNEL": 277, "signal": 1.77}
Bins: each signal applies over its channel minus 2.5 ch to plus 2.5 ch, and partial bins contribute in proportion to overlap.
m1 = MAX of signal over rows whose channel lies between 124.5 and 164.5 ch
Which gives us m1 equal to 1.92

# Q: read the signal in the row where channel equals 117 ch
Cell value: 1.85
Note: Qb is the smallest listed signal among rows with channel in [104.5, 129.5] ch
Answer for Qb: 1.83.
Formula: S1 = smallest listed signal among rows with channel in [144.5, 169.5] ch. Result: 1.82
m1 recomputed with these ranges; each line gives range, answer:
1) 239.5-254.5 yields 1.75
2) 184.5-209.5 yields 1.94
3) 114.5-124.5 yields 1.85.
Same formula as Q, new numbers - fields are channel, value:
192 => 1.88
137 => 1.92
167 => 1.82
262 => 1.94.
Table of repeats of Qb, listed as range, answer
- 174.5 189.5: 1.88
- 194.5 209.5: 1.89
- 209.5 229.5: 1.61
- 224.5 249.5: 0.68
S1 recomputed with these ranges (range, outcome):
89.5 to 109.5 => 1.86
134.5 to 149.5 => 1.91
